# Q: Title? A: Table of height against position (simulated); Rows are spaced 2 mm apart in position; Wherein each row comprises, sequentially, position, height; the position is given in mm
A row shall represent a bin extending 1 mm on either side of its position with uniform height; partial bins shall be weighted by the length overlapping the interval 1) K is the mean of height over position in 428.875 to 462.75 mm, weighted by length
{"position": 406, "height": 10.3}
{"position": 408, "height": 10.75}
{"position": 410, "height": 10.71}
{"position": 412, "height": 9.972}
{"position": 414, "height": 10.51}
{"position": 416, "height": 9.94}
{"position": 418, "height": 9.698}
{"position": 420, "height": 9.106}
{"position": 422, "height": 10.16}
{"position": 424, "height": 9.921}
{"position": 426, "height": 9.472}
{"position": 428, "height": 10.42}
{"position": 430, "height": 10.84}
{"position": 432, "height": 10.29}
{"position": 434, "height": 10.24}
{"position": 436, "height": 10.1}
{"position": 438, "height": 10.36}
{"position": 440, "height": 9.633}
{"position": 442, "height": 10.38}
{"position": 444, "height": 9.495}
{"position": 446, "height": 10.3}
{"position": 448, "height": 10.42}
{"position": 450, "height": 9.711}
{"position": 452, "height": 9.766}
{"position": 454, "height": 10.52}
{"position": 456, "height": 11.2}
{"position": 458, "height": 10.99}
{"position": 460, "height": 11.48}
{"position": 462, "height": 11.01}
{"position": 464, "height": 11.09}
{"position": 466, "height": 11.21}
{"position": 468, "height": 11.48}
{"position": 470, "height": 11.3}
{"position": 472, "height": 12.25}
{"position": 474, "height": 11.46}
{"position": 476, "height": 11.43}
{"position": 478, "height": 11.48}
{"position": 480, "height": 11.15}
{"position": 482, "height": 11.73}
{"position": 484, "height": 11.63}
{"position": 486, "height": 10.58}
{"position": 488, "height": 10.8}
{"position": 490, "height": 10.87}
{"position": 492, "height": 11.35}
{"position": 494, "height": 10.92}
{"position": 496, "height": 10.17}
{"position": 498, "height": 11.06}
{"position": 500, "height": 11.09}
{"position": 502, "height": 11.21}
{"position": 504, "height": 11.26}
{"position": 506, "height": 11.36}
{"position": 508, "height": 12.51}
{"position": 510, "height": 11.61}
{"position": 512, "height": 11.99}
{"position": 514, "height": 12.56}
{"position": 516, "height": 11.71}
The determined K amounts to 10.4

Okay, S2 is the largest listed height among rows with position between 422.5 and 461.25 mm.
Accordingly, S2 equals 11.48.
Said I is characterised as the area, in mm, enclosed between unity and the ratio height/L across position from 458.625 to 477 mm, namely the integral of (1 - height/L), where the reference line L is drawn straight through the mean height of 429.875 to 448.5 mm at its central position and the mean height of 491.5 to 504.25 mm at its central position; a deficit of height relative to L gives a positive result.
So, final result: -1.5 mm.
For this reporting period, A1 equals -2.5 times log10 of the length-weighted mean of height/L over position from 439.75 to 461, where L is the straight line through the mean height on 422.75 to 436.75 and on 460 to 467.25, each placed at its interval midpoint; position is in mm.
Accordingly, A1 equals 0.04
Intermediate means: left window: 10.2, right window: 11.2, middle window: 10.4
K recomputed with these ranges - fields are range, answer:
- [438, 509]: 11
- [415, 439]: 10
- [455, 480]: 11.4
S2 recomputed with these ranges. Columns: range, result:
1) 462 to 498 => 12.25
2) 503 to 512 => 12.51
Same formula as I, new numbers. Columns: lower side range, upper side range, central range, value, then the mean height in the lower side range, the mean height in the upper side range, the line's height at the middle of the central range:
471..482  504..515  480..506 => 1.5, 11.6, 11.9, 11.8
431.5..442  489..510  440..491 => -1.4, 10.1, 11.2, 10.6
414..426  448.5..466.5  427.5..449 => 0.1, 9.8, 10.8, 10.3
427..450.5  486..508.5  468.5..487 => -1.1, 10.2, 11.1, 10.8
